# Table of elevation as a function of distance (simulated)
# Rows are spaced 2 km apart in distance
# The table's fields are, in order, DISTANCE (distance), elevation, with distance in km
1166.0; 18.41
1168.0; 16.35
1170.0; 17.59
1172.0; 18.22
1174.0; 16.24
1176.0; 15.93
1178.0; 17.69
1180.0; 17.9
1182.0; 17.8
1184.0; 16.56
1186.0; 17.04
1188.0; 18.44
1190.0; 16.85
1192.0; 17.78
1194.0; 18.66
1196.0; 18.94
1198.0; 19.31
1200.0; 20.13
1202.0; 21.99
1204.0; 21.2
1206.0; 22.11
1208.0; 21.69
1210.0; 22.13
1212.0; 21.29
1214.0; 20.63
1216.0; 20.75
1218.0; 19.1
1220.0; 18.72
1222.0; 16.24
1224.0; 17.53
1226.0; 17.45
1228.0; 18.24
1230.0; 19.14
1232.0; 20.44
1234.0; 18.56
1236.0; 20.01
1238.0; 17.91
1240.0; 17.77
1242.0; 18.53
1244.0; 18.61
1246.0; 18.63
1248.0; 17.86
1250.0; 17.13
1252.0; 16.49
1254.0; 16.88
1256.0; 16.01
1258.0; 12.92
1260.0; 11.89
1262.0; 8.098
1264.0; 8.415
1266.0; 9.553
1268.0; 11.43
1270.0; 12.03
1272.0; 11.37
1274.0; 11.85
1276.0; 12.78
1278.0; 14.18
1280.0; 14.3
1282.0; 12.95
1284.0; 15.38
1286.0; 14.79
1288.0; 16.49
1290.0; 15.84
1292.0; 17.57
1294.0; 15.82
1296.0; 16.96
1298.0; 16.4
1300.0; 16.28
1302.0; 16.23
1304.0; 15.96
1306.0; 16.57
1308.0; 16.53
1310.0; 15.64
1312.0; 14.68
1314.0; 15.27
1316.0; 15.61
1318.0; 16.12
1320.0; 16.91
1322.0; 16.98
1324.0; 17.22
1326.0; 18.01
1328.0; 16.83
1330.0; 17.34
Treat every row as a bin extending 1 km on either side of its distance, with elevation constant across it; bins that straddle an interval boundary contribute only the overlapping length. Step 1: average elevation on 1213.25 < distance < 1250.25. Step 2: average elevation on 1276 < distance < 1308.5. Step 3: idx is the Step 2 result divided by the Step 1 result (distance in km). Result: 0.84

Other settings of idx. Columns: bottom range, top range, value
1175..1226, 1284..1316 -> 0.84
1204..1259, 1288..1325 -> 0.87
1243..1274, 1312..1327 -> 1.20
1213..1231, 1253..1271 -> 0.64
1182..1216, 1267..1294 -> 0.71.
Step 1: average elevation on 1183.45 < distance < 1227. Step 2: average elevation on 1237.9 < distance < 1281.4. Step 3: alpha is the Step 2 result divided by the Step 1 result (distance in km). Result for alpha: 0.74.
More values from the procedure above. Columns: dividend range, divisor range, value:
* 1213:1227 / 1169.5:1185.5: 1.08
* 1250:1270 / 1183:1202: 0.69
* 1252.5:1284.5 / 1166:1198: 0.71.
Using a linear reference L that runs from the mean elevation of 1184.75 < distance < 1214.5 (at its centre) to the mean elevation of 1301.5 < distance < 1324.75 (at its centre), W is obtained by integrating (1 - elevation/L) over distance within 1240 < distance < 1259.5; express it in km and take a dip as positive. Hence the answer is 1.39 km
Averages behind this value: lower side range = 19.8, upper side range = 16.1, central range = 16.9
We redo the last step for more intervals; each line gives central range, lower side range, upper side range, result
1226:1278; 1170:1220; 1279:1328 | 6.6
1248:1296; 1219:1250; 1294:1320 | 9.3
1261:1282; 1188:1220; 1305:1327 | 7.4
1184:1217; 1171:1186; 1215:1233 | -3.6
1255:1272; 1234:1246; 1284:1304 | 6.1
